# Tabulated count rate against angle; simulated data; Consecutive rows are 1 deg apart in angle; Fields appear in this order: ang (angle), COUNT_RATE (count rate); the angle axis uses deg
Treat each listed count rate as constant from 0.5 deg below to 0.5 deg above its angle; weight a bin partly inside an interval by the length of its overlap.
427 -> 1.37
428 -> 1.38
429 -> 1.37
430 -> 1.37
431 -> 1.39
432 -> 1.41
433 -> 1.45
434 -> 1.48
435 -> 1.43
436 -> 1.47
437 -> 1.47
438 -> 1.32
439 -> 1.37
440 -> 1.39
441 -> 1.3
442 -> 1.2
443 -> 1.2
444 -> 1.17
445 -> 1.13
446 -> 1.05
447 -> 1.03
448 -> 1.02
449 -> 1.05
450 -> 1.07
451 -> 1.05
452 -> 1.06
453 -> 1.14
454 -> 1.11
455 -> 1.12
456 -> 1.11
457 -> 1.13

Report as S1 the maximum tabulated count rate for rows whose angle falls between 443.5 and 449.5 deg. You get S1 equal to 1.17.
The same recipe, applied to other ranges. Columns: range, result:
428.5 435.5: 1.48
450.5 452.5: 1.06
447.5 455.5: 1.14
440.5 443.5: 1.3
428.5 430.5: 1.37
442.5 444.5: 1.2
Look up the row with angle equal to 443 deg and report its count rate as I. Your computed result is 1.2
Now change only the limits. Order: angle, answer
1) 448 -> 1.02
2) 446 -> 1.05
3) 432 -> 1.41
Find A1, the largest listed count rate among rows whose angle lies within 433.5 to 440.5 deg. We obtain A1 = 1.48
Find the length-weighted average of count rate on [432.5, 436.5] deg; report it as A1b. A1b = 1.46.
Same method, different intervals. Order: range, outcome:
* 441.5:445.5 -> 1.18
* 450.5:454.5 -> 1.09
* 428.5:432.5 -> 1.39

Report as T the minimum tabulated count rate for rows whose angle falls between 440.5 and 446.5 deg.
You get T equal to 1.05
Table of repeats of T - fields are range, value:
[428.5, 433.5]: 1.37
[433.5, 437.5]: 1.43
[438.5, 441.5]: 1.3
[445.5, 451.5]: 1.02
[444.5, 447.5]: 1.03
